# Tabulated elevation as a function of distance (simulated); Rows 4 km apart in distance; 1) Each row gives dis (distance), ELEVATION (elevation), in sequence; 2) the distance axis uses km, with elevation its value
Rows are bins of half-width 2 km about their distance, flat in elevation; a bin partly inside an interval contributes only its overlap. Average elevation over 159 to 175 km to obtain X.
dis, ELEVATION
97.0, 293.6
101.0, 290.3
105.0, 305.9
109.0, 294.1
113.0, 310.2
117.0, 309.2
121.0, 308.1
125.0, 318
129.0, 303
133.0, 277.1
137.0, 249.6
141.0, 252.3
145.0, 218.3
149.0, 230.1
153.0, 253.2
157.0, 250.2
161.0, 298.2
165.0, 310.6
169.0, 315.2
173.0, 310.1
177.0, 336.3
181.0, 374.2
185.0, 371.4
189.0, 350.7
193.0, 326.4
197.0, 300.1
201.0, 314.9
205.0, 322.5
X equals 309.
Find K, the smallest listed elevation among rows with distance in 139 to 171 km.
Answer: 218.3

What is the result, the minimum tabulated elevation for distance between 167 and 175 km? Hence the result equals 310.1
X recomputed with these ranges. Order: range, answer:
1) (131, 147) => 249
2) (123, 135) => 299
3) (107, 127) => 308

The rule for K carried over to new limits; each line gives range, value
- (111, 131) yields 303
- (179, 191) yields 350.7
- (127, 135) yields 277.1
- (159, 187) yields 298.2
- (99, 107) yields 290.3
